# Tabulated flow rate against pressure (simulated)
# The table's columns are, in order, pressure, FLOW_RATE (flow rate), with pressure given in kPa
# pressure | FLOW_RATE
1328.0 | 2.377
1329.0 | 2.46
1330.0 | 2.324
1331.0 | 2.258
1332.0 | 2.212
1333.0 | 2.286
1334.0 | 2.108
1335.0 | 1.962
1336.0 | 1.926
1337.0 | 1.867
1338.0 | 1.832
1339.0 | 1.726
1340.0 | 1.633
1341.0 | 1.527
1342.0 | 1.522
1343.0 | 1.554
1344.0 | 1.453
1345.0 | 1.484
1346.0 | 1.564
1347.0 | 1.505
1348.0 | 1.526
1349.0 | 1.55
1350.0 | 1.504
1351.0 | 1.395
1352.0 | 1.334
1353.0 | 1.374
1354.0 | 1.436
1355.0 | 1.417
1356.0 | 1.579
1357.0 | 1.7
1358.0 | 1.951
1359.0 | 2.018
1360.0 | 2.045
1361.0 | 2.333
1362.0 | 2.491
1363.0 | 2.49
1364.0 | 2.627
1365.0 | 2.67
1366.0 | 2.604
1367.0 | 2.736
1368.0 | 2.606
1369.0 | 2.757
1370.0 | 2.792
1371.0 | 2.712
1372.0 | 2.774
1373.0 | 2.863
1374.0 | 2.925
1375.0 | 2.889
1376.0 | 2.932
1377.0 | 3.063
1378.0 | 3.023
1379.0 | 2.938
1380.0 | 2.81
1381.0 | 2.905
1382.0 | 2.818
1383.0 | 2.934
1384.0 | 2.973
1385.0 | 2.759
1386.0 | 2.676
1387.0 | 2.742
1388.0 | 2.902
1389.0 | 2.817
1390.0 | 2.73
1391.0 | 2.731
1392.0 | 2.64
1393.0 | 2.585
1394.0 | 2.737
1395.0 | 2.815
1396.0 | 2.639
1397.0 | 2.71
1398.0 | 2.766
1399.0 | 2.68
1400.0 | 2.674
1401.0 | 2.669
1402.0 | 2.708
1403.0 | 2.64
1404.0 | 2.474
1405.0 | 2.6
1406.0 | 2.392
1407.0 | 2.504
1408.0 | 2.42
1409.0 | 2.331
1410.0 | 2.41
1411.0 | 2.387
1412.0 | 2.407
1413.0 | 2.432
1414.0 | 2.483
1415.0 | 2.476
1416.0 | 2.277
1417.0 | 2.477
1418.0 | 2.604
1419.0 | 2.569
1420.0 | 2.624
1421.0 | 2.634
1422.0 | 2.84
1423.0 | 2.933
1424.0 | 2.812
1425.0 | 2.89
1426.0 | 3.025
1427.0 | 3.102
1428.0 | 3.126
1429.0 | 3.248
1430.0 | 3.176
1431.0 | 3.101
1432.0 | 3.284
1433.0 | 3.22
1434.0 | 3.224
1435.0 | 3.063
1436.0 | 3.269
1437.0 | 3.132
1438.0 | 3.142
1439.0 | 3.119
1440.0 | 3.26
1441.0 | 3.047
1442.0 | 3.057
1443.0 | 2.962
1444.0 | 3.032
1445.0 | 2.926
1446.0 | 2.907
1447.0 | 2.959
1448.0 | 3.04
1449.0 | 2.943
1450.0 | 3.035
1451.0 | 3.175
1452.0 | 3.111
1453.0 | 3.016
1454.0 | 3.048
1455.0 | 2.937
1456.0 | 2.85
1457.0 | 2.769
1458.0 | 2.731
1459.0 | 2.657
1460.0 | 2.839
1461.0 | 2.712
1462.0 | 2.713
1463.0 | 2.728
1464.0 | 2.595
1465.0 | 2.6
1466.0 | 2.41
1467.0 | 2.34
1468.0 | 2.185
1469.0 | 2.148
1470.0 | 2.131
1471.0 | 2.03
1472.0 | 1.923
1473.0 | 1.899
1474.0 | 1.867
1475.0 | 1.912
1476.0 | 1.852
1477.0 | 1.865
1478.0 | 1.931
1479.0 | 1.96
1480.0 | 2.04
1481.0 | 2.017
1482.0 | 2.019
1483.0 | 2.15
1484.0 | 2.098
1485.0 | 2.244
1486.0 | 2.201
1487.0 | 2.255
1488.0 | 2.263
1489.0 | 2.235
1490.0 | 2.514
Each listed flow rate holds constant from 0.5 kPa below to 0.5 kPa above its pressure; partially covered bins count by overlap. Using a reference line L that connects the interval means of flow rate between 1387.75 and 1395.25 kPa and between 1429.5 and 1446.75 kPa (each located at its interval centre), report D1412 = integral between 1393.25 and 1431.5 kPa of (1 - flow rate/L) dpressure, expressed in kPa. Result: 2.99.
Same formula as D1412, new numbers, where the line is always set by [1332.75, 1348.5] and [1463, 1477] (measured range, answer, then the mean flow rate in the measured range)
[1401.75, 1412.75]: -3.03 kPa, 2.47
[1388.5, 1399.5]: -4.77 kPa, 2.71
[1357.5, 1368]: -3.65 kPa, 2.41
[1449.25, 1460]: -4.22 kPa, 2.93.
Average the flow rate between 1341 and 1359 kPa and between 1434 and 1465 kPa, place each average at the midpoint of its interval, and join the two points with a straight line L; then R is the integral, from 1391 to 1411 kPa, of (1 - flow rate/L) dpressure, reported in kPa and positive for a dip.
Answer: -3.01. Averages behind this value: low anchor 1.53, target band 2.6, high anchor 2.96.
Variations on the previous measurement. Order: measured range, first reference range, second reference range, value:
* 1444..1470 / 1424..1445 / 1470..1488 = -2.04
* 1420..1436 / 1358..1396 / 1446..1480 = -2.75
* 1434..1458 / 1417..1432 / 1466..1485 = -4.69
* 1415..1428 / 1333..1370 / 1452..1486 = -3.41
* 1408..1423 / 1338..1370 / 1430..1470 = 0.17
